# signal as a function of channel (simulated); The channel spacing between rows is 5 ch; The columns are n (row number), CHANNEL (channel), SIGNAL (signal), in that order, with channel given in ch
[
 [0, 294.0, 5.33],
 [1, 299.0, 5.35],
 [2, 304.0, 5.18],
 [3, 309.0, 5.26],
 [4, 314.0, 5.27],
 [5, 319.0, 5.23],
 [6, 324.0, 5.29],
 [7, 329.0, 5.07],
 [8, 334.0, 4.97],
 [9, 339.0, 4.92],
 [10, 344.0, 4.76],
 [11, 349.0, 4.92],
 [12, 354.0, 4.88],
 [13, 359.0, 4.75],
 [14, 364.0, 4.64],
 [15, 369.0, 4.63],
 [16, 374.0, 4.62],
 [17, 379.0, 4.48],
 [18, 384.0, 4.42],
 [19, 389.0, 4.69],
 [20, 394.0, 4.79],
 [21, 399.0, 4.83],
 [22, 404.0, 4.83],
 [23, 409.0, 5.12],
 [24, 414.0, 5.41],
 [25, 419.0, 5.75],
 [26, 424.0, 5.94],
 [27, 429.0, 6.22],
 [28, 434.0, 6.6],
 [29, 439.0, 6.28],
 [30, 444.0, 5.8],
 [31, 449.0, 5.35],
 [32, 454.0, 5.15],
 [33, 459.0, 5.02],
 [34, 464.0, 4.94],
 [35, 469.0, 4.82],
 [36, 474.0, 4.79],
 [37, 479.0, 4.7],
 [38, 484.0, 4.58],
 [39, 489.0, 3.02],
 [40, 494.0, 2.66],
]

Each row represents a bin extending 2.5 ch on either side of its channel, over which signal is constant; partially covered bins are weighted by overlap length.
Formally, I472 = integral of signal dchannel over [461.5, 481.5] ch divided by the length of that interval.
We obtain 4.81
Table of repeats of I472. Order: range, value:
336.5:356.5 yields 4.87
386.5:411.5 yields 4.85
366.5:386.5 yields 4.54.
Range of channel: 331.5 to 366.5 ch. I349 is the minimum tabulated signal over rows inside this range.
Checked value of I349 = 4.64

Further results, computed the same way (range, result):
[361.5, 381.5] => 4.48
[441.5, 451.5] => 5.35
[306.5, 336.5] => 4.97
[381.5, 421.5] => 4.42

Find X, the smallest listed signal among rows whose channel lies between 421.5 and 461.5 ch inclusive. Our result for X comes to 5.02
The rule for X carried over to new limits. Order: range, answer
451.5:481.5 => 4.7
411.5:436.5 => 5.41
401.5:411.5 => 4.83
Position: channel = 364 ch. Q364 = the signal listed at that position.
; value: 4.64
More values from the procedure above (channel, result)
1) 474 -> 4.79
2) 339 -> 4.92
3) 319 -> 5.23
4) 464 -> 4.94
